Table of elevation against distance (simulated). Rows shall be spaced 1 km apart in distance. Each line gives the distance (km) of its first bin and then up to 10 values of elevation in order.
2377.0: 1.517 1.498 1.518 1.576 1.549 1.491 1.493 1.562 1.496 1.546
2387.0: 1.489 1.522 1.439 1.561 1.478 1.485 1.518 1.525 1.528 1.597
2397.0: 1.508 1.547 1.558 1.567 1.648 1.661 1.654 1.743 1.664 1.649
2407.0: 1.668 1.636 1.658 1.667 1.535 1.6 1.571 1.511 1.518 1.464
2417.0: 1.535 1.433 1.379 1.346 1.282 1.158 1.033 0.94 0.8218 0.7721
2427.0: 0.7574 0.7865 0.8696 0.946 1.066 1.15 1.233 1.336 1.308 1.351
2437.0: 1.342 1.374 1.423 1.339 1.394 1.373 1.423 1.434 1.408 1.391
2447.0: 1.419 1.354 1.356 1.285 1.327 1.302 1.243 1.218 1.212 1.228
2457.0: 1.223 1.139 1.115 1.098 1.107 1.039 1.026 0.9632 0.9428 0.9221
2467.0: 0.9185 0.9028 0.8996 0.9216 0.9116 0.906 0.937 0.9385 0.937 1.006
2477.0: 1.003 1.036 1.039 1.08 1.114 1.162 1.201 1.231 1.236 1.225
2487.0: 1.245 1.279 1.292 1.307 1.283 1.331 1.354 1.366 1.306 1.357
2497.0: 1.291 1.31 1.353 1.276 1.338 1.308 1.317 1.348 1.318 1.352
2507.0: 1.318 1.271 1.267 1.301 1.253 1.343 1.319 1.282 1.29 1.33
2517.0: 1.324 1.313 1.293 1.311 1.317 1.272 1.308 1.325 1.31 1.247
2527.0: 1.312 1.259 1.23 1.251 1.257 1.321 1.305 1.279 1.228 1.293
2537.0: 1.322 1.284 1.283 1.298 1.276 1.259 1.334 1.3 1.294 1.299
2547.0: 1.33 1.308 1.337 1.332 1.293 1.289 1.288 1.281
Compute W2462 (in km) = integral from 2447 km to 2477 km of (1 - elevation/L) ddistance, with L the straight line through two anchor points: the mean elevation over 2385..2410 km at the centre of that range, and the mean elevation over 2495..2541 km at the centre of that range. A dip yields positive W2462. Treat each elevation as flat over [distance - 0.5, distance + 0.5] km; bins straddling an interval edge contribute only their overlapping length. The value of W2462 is 7.2 km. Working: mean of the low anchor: 1.58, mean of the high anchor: 1.3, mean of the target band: 1.09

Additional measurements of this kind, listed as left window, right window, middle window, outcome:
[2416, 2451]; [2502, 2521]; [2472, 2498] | 2.12 km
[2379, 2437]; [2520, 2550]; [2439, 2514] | 7.66 km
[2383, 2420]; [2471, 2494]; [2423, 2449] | 3.25 km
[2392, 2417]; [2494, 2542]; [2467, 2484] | 4.86 km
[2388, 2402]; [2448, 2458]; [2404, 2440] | 2.57 km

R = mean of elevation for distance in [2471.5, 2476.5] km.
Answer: 0.945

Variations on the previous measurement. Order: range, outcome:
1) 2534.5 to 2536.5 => 1.26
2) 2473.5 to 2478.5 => 0.984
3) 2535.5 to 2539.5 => 1.3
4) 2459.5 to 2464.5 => 1.05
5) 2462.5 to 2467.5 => 0.955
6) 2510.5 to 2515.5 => 1.3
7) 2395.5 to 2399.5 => 1.55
